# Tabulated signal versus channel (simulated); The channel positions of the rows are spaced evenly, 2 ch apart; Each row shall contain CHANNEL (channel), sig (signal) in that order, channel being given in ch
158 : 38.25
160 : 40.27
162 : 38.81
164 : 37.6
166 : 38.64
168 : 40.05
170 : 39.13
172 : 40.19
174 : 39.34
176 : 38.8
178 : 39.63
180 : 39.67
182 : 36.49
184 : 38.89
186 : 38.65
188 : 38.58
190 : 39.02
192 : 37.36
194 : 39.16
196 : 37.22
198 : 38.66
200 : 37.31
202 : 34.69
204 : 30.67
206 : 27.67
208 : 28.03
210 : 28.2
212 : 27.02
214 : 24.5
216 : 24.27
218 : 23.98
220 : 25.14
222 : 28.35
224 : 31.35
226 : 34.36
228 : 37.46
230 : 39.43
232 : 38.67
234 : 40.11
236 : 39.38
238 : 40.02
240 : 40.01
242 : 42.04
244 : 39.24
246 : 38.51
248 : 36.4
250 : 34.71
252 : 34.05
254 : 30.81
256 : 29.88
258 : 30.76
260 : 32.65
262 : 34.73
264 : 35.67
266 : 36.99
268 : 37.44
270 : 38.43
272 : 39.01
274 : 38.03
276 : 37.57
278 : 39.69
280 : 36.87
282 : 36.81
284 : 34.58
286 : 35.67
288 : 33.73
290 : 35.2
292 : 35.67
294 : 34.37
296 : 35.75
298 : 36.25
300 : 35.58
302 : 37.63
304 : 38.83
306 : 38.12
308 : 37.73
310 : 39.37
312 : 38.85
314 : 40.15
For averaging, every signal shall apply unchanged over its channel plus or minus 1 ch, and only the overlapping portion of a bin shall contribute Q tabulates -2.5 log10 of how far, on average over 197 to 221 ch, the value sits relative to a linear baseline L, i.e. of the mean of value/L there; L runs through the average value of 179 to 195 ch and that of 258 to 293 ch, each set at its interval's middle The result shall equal 0.29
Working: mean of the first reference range 38.5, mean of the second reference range 36.2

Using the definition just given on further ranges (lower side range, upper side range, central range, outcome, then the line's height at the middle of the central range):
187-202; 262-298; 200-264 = 0.12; 37.3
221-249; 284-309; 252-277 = 0.05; 36.9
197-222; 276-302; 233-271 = -0.12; 32.8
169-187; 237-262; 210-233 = 0.21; 37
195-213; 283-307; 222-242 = -0.13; 33.3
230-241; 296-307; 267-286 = 0.02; 38.1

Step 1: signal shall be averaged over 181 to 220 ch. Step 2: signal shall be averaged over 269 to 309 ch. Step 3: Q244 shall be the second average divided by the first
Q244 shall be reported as 1.12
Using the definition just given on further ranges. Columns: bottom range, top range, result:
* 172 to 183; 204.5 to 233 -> 0.77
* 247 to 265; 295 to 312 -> 1.13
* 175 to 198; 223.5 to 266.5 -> 0.94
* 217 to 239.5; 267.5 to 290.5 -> 1.07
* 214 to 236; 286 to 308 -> 1.12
